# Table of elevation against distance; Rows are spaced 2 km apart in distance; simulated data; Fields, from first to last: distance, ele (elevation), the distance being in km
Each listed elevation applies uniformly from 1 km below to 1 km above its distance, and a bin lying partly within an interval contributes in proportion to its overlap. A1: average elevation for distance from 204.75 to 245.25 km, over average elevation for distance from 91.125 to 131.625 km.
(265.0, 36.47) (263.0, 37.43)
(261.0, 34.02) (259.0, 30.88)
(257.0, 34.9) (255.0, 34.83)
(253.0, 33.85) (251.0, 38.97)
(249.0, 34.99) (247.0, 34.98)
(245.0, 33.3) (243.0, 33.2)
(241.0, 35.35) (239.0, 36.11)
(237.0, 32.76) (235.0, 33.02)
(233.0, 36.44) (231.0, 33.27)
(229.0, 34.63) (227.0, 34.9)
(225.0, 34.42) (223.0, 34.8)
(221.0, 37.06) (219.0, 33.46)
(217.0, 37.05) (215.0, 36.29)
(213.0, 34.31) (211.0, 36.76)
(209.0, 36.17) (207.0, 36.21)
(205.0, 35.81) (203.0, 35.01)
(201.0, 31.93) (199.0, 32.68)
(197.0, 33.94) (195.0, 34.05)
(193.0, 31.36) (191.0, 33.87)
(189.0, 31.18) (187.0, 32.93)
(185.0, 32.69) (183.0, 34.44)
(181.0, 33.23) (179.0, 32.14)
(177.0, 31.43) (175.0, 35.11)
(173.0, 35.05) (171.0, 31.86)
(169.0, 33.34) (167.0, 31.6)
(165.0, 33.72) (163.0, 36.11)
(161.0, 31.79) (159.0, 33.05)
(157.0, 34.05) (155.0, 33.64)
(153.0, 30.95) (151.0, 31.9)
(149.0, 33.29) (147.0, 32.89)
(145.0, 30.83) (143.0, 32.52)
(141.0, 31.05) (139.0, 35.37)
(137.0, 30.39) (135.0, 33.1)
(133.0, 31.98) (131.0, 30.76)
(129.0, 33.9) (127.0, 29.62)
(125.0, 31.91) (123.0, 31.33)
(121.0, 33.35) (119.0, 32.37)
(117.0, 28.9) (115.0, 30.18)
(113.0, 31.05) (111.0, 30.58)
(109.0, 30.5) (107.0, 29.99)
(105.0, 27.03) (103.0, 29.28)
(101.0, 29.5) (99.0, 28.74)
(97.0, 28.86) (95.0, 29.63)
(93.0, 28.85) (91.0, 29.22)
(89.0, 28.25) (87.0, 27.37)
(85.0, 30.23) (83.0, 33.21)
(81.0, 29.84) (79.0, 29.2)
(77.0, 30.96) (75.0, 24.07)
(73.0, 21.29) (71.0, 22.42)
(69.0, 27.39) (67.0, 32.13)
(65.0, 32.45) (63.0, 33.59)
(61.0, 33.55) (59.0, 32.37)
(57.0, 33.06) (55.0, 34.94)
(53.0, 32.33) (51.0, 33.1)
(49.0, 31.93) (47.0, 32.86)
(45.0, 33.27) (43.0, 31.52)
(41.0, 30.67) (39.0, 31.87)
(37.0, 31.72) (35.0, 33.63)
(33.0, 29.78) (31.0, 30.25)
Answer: 1.16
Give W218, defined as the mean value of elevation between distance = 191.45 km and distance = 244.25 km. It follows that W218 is 34.6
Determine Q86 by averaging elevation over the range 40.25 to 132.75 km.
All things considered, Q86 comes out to 30.4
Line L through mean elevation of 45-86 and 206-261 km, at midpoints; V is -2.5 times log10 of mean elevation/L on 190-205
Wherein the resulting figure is 0.02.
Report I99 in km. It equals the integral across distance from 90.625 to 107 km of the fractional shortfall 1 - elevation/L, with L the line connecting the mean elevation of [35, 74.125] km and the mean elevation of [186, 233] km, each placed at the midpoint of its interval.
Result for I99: 1.6 km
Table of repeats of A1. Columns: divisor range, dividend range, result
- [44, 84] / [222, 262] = 1.12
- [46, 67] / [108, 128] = 0.94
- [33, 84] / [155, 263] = 1.11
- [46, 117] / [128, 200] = 1.10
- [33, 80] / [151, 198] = 1.07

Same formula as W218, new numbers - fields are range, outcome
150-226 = 33.8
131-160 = 32.4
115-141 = 31.8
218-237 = 34.6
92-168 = 31.4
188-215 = 34.2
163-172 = 33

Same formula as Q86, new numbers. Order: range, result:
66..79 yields 26.6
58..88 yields 29.3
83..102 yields 29.2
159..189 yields 33.2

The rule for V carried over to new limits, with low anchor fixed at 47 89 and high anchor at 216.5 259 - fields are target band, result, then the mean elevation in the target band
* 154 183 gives -0.01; 33.3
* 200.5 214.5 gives -0.04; 35.3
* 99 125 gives 0.04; 30.3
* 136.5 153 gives 0.00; 32.3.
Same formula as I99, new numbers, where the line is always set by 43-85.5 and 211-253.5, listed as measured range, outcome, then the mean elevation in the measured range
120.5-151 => 0.4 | 32.1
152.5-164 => -0.1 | 33.4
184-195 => 0.4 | 32.6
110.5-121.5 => 0.4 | 31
